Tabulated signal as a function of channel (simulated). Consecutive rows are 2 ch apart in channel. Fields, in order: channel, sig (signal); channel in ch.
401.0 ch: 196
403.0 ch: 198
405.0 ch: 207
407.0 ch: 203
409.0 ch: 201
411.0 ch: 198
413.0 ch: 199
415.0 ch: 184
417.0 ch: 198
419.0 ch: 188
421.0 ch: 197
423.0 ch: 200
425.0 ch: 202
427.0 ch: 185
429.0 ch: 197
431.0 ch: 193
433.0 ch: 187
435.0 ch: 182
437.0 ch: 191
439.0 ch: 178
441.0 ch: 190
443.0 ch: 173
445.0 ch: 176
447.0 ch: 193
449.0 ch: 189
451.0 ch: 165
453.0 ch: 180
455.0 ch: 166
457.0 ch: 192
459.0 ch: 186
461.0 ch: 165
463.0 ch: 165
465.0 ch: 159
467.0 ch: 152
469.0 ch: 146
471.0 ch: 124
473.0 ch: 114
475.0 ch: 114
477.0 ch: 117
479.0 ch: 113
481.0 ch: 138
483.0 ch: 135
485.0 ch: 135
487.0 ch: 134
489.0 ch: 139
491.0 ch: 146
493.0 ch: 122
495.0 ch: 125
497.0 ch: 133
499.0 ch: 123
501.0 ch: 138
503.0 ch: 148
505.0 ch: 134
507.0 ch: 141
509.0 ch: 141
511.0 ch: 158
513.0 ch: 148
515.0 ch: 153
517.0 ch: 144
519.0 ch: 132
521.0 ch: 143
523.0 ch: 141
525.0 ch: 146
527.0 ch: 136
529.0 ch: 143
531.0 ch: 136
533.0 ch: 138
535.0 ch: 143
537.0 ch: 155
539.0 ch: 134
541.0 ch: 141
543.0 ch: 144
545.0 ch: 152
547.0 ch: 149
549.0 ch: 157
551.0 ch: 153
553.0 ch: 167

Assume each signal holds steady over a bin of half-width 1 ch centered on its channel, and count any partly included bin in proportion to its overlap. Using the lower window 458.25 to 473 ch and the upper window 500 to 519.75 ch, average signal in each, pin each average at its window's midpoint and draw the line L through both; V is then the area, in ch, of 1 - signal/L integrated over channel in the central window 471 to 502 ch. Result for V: 4.27 ch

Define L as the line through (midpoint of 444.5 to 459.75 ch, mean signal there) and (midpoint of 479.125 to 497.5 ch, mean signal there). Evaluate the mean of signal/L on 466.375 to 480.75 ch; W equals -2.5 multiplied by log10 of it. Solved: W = 0.21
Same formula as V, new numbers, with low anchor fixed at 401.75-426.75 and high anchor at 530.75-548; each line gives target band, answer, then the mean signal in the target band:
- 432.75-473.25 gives 2.31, 171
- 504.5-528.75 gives 1.63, 143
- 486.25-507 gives 3.53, 135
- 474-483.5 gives 2.63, 123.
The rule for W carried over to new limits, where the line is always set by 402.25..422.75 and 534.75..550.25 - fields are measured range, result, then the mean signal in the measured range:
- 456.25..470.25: 0.080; 165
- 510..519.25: 0.069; 148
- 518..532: 0.106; 140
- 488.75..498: 0.246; 133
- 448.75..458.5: 0.021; 178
